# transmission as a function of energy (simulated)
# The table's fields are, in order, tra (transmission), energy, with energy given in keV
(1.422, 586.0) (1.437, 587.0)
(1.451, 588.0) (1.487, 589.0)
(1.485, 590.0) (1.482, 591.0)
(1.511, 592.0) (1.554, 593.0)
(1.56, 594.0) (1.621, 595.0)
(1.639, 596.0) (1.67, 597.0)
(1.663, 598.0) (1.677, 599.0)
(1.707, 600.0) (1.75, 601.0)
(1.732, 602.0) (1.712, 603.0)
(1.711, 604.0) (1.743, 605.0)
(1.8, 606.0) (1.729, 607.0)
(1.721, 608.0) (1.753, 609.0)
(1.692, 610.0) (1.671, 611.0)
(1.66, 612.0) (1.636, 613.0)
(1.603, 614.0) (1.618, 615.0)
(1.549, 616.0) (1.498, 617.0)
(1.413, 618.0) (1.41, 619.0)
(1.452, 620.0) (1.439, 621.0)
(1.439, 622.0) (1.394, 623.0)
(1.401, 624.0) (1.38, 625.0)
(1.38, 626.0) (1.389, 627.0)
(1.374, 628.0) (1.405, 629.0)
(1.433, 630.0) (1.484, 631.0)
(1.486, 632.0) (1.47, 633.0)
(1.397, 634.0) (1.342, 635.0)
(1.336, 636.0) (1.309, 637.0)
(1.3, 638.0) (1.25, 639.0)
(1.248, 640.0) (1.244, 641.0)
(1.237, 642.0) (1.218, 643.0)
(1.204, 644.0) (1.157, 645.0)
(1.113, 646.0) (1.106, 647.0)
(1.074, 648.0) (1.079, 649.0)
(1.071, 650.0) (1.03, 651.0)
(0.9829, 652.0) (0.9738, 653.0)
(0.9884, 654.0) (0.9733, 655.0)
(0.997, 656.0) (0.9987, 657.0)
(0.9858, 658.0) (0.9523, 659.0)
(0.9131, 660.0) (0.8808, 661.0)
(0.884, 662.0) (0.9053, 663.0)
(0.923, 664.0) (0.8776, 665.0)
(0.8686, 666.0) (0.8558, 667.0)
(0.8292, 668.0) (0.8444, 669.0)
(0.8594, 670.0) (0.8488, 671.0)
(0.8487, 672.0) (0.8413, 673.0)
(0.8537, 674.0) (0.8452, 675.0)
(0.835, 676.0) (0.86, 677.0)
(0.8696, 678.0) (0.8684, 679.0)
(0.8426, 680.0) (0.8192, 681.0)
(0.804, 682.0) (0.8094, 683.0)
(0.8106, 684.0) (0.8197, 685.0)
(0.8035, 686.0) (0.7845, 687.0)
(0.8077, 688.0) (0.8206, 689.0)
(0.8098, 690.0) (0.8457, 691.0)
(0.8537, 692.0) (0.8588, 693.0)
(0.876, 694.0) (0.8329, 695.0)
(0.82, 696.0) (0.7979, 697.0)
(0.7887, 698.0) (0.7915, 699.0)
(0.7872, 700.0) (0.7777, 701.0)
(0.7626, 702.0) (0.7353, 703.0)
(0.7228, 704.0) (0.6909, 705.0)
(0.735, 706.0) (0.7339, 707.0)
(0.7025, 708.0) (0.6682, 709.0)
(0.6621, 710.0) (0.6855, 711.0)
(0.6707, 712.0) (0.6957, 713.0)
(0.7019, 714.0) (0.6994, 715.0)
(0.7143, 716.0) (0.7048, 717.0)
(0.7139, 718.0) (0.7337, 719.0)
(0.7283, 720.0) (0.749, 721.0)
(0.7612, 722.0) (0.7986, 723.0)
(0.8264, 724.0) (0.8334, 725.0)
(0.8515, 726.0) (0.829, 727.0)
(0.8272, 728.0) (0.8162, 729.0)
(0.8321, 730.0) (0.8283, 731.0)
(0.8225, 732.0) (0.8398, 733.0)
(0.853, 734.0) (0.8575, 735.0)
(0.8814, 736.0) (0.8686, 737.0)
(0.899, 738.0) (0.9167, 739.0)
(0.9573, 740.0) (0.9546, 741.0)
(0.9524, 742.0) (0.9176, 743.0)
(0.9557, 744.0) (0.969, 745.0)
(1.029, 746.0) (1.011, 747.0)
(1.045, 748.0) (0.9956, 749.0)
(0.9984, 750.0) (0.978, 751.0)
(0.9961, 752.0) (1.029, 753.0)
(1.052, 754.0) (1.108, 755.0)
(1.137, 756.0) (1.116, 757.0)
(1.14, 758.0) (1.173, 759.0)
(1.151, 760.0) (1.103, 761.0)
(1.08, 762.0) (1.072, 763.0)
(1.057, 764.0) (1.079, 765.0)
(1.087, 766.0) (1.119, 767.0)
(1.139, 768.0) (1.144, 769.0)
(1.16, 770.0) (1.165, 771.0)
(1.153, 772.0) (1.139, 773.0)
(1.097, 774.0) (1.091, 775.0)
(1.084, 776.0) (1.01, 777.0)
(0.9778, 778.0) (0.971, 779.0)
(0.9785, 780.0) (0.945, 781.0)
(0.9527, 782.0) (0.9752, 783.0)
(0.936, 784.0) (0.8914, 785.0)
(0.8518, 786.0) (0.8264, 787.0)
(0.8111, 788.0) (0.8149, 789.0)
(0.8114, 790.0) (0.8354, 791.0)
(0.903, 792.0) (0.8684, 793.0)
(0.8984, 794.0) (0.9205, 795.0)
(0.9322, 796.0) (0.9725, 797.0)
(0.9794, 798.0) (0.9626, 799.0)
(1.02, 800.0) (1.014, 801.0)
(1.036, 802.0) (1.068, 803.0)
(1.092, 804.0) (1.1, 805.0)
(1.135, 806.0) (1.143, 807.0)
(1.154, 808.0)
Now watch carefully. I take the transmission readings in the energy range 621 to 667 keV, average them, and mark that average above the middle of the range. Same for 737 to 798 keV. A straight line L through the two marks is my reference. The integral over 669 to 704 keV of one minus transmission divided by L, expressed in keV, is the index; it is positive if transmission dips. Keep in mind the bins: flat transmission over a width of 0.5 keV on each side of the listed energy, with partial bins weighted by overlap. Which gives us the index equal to 9.2 keV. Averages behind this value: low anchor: 1.17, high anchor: 1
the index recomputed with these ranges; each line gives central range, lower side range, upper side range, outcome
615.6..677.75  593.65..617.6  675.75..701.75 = 5.9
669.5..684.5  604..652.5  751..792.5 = 5.1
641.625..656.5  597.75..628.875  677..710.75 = 1.9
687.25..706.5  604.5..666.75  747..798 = 6.1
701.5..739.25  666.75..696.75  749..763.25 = 7.5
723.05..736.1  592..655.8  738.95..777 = 3.5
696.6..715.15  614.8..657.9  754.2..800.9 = 6.8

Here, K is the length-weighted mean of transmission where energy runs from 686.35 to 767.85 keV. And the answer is 0.876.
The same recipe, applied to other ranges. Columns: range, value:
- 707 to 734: 0.759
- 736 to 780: 1.05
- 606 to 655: 1.37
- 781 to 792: 0.875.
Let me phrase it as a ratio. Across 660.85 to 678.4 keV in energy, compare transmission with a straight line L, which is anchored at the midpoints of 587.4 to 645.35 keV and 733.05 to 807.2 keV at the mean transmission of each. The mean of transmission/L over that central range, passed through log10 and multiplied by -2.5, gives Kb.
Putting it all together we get 0.470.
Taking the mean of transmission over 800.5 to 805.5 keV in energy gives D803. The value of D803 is 1.06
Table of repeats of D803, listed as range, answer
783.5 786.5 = 0.893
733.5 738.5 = 0.872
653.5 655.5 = 0.981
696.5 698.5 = 0.793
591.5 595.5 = 1.56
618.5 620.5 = 1.43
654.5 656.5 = 0.985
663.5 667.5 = 0.881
